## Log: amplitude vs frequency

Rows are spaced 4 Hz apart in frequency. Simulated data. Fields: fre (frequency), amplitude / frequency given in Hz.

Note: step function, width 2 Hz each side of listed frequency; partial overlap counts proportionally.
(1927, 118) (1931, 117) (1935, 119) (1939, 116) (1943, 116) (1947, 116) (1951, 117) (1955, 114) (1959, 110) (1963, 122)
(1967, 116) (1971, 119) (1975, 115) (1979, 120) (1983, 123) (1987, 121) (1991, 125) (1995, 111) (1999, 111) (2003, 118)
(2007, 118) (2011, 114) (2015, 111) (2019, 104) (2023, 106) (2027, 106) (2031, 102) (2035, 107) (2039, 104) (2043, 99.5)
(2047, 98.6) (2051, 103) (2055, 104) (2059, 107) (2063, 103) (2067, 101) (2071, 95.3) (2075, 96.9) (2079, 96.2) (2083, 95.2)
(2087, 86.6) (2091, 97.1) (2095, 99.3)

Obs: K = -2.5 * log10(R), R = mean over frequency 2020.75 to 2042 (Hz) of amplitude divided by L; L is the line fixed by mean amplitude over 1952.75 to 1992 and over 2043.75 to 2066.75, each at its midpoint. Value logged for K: 0.03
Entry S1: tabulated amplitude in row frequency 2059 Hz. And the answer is 107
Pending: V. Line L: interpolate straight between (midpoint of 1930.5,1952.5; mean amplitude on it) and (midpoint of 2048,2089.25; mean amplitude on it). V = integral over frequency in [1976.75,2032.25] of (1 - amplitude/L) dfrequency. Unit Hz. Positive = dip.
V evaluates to -2.97 Hz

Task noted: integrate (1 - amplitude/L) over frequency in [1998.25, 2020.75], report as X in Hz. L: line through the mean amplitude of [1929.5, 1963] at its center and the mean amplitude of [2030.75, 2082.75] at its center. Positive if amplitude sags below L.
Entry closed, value -1.1 Hz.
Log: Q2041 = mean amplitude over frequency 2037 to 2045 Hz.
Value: 102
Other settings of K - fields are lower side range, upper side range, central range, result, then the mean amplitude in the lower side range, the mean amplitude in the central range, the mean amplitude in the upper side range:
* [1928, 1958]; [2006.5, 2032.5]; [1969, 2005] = -0.061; 116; 118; 108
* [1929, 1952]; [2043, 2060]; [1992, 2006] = -0.051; 117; 114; 102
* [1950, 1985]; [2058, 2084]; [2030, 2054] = 0.019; 117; 102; 99.1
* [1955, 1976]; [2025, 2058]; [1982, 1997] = -0.072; 116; 120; 103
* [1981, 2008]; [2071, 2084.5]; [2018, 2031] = 0.053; 118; 105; 96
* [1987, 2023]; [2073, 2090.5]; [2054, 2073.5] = -0.034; 114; 102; 94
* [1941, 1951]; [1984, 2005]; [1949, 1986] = -0.006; 116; 117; 117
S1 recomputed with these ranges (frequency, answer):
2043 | 99.5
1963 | 122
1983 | 123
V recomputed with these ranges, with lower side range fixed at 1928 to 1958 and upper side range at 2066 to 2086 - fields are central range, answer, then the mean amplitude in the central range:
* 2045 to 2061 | -0.6 Hz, 103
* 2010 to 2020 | -0.4 Hz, 110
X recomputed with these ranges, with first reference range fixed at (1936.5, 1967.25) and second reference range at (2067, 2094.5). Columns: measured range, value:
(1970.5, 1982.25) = -0.7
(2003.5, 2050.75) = -1.2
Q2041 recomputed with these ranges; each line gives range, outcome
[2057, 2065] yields 105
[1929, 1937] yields 118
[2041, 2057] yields 101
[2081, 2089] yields 90.9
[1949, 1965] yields 116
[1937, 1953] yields 116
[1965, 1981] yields 118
